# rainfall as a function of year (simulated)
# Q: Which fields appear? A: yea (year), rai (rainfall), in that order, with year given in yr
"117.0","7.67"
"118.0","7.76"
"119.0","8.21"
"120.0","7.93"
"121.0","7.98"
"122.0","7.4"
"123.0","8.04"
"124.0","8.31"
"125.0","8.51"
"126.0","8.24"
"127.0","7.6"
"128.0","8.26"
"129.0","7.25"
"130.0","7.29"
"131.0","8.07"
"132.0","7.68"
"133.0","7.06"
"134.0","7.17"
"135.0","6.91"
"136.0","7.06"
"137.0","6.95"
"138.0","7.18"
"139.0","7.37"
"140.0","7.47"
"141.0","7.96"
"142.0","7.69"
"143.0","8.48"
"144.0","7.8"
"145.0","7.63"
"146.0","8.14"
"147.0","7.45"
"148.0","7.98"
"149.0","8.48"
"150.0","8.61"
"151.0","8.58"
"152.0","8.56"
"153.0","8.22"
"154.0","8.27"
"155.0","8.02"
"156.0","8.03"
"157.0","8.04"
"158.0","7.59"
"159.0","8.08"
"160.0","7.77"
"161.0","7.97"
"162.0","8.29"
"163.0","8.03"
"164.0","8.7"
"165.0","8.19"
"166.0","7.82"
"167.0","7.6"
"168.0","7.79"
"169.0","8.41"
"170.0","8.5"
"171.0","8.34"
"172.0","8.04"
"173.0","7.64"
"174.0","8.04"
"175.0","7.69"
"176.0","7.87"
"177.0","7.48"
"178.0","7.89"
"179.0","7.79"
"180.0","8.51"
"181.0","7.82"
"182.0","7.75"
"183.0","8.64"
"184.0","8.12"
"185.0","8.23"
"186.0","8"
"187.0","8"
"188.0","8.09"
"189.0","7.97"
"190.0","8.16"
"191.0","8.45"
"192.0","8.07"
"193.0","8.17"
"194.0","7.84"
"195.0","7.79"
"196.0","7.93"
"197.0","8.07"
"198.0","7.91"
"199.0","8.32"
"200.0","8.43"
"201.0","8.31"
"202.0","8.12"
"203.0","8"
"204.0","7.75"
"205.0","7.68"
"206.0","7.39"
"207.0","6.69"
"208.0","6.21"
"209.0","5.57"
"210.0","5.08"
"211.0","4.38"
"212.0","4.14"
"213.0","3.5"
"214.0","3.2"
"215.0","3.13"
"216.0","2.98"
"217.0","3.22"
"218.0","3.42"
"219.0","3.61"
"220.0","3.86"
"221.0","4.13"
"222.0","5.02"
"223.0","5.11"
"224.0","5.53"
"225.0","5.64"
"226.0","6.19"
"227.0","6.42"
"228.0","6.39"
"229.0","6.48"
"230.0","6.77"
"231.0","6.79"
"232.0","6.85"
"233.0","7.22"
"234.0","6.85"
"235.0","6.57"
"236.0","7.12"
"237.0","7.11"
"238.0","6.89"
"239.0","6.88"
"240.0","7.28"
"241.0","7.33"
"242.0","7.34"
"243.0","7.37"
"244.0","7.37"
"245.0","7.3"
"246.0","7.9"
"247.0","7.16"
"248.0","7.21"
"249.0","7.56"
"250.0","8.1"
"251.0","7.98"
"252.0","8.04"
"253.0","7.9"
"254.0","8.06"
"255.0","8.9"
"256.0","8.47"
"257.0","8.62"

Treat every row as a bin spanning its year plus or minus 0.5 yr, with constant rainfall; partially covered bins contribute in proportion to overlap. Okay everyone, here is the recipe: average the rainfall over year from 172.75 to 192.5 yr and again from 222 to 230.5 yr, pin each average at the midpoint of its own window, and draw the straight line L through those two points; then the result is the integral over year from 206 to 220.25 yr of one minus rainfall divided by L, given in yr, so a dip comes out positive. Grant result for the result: 5.0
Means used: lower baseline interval 8.02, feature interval 4.33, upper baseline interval 6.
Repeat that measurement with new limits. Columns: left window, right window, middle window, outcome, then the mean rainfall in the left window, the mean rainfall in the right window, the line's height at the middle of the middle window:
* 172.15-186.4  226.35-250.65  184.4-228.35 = 7.1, 7.96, 7.09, 7.57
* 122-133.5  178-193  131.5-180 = 0.5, 7.83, 8.11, 7.96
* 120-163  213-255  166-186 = -2.1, 7.85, 6.27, 7.26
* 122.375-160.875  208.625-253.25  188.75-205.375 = -3.3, 7.84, 6.03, 6.72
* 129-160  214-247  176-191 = -2.3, 7.78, 5.98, 6.97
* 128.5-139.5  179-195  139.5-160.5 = -1.4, 7.27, 8.1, 7.52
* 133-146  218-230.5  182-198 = -4.8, 7.48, 5.35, 6.21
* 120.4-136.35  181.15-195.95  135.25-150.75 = 0.1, 7.68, 8.08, 7.78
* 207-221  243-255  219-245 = -1.7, 4.12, 7.73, 5.98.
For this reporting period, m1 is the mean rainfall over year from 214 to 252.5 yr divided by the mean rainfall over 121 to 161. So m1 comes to 0.80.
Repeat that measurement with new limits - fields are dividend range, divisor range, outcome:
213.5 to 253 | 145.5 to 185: 0.77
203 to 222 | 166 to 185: 0.61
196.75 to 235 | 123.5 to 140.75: 0.78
